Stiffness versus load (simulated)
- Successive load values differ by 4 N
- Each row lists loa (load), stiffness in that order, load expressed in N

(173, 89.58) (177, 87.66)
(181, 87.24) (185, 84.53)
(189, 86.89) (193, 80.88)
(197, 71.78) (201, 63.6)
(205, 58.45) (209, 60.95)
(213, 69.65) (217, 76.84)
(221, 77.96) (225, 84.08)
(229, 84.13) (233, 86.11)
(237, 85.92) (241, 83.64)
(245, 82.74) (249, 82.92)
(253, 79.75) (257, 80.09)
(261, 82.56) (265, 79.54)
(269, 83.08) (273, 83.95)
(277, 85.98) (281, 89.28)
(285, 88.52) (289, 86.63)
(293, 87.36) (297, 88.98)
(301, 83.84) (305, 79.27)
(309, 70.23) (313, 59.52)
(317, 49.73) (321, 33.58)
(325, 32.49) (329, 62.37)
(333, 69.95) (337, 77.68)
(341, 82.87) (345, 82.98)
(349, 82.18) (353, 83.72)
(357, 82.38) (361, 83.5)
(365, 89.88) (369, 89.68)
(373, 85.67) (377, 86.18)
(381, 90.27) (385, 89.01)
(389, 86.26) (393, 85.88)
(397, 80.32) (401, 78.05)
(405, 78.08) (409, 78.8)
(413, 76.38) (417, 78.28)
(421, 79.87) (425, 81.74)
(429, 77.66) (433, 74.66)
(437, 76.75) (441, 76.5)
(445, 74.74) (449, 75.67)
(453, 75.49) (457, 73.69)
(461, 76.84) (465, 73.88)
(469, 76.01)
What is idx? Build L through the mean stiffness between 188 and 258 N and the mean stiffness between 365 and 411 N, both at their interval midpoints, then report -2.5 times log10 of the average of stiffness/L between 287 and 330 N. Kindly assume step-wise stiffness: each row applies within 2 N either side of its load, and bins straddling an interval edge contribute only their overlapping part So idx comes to 0.21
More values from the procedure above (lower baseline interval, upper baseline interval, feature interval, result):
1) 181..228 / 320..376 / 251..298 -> -0.13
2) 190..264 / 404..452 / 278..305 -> -0.12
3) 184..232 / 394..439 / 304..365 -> 0.12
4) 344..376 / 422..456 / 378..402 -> -0.04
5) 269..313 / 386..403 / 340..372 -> -0.02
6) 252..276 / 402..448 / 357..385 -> -0.11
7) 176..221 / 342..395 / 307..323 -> 0.47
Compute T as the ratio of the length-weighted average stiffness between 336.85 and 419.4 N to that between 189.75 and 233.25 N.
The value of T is 1.1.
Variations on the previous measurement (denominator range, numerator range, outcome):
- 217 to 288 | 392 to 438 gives 0.94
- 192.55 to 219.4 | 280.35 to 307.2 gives 1.26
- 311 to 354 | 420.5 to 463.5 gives 1.18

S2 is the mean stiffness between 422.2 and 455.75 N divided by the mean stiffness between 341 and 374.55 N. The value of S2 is 0.90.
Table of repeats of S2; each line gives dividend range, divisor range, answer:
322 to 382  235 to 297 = 0.92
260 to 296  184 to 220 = 1.18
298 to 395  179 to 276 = 0.96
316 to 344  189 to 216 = 0.86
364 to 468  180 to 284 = 1.01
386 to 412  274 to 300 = 0.93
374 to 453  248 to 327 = 1.07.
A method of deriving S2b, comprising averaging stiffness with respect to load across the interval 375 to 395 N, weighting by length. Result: 87.5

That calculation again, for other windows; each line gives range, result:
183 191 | 85.7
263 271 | 81.3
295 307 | 84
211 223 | 74.8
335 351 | 81.4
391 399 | 83.1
